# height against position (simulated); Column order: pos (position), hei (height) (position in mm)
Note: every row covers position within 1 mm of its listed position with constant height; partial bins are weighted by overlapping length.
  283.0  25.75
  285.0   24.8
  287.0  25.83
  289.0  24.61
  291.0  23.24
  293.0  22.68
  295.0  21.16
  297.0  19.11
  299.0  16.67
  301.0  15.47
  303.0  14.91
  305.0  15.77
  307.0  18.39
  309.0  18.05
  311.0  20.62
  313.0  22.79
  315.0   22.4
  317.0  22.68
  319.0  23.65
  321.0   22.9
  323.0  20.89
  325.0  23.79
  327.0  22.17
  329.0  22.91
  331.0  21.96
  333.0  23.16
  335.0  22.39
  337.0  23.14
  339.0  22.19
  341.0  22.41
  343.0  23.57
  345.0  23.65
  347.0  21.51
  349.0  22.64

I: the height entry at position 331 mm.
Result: 21.96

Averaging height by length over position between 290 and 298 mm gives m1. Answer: 21.5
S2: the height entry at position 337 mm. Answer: 23.14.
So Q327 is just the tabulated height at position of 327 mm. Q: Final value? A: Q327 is 22.17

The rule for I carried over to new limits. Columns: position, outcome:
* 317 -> 22.68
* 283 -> 25.75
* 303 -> 14.91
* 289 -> 24.61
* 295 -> 21.16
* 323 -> 20.89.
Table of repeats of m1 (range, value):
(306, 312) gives 19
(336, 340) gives 22.7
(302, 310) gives 16.8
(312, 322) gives 22.9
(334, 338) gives 22.8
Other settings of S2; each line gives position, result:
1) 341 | 22.41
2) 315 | 22.4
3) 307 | 18.39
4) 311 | 20.62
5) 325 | 23.79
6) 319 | 23.65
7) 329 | 22.91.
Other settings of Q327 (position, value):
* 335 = 22.39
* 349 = 22.64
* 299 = 16.67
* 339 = 22.19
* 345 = 23.65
